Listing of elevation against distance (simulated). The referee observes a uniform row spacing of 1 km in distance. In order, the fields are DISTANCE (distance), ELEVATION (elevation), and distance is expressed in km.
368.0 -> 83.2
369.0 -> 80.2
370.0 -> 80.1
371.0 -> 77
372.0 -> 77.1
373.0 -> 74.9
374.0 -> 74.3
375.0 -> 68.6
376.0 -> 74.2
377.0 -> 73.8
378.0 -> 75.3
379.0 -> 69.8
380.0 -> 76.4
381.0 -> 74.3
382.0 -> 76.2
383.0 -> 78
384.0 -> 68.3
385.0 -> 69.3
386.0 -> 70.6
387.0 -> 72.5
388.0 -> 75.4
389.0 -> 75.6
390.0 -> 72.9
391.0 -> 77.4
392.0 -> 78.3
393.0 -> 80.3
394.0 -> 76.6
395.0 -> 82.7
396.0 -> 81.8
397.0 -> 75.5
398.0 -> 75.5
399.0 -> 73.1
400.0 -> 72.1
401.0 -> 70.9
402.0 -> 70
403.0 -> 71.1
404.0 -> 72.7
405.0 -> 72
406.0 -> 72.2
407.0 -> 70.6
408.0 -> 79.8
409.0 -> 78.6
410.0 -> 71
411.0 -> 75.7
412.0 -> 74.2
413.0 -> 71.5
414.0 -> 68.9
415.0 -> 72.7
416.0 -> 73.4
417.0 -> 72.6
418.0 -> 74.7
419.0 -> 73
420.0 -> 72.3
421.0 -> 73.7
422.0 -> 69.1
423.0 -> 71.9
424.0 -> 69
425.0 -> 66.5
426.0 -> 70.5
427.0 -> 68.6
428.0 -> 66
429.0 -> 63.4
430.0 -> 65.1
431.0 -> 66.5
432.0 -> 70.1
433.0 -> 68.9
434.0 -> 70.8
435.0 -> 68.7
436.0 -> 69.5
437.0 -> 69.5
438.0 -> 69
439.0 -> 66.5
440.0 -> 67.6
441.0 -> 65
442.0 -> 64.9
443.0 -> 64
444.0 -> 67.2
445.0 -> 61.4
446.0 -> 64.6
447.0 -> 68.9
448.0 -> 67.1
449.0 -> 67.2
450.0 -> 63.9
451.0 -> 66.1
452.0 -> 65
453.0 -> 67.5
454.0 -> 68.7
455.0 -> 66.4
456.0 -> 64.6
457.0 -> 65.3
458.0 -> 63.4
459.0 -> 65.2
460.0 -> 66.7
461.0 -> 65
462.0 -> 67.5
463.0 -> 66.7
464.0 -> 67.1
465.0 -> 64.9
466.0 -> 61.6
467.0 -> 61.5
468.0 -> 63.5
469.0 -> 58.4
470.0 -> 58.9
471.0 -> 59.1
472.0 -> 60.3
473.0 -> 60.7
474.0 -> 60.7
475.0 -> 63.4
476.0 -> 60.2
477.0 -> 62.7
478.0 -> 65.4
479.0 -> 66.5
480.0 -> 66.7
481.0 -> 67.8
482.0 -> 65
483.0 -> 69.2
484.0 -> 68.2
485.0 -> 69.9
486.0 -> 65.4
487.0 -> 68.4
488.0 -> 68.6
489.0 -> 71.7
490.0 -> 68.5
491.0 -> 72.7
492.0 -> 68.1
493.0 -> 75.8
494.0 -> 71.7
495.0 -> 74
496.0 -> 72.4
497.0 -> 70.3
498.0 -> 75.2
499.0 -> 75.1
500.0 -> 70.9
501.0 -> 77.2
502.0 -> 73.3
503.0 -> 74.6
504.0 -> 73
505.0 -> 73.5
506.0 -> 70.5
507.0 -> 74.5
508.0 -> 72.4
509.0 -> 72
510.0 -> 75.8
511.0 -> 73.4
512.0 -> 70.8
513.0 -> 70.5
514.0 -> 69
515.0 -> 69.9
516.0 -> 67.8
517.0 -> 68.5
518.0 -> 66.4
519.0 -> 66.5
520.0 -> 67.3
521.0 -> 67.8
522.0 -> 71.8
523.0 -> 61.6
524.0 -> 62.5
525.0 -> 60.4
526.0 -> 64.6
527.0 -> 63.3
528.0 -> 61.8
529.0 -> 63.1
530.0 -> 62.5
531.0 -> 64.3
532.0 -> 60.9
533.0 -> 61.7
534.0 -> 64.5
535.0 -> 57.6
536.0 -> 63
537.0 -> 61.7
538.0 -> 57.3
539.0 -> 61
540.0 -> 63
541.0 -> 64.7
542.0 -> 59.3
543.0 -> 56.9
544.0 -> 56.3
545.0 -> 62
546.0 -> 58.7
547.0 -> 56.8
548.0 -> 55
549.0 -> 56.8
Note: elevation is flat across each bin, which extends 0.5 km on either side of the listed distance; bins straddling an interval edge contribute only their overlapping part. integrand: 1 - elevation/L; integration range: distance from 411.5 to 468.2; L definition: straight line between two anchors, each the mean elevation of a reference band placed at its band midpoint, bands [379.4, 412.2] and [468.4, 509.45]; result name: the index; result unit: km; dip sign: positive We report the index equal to 3.3 km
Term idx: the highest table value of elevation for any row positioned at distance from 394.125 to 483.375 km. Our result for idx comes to 82.7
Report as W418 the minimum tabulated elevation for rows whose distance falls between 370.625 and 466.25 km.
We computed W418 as 61.4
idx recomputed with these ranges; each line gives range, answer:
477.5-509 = 77.2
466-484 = 69.2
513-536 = 71.8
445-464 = 68.9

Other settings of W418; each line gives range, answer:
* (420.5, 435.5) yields 63.4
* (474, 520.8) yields 60.2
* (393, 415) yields 68.9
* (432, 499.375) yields 58.4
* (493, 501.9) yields 70.3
